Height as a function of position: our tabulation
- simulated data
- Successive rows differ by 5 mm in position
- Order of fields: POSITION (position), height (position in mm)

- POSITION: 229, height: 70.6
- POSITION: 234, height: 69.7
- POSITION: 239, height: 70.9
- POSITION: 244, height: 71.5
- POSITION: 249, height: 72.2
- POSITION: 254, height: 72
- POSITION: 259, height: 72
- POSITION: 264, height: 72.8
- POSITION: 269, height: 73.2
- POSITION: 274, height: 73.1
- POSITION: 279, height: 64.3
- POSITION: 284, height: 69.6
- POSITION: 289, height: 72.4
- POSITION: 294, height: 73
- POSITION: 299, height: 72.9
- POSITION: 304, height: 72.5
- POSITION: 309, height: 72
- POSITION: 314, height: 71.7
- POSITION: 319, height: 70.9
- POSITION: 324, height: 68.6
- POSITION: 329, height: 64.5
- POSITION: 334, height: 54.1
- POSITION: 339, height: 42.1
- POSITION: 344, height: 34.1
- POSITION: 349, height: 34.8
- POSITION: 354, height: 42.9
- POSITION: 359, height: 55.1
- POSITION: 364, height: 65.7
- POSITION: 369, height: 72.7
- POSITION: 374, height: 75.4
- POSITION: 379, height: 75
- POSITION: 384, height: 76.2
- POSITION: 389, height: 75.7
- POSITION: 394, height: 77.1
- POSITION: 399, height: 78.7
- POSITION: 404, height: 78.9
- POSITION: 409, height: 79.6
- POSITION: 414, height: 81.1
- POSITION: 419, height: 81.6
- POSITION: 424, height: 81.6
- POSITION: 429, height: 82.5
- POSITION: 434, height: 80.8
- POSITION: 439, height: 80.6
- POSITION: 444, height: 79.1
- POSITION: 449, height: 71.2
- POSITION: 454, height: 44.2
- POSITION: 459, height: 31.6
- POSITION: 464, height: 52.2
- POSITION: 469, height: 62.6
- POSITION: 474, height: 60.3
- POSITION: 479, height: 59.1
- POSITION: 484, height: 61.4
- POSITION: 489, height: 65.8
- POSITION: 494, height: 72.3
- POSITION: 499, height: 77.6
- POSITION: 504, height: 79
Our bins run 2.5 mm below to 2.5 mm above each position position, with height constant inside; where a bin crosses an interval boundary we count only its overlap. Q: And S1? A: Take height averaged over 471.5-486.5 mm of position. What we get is 60.3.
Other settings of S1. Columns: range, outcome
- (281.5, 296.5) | 71.7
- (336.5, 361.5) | 41.8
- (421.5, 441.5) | 81.4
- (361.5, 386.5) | 73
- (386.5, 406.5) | 77.6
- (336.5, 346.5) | 38.1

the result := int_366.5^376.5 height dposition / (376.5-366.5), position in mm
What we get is 74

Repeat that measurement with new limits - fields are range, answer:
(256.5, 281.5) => 71.1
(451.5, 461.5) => 37.9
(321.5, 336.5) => 62.4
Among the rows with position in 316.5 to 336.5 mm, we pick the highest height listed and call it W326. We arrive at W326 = 70.9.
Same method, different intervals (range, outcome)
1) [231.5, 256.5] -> 72.2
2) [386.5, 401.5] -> 78.7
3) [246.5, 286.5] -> 73.2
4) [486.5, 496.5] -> 72.3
